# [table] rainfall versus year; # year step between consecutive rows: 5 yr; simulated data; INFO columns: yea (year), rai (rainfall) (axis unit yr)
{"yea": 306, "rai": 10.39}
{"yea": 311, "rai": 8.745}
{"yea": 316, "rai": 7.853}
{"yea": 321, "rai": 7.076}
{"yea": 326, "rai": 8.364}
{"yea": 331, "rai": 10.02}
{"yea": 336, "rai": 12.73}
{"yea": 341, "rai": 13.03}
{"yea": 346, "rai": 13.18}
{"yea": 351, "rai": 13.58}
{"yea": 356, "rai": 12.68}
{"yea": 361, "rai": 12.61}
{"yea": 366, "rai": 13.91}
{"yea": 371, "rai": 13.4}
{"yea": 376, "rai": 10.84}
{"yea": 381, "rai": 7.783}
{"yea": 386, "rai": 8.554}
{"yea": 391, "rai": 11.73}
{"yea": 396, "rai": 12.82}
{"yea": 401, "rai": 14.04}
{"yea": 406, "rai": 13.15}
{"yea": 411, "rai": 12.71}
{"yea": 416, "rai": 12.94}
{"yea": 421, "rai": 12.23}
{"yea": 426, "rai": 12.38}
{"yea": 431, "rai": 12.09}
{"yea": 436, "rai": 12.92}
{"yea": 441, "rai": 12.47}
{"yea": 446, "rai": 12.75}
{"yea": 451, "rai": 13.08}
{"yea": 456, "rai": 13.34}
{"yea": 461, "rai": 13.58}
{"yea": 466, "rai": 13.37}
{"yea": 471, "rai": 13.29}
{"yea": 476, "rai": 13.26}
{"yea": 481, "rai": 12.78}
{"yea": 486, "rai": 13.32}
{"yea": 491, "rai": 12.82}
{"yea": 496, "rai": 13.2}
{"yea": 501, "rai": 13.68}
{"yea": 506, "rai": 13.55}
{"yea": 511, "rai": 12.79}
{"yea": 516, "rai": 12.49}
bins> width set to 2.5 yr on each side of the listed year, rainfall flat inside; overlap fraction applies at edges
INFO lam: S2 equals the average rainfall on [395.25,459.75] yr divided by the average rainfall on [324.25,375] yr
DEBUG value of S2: 1.0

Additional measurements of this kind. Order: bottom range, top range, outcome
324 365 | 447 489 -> 1.09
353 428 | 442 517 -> 1.08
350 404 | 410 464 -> 1.07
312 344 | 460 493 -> 1.34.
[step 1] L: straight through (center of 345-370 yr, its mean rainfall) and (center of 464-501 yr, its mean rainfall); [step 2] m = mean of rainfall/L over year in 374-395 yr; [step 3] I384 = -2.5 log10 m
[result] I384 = 0.31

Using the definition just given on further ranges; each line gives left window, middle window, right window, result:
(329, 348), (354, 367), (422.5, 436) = -0.06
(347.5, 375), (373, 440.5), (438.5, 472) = 0.11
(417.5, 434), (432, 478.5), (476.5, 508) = -0.03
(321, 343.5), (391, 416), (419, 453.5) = -0.09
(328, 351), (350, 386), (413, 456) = 0.05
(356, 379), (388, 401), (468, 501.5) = 0.02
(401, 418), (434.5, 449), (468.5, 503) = 0.04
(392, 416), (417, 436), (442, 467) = 0.06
